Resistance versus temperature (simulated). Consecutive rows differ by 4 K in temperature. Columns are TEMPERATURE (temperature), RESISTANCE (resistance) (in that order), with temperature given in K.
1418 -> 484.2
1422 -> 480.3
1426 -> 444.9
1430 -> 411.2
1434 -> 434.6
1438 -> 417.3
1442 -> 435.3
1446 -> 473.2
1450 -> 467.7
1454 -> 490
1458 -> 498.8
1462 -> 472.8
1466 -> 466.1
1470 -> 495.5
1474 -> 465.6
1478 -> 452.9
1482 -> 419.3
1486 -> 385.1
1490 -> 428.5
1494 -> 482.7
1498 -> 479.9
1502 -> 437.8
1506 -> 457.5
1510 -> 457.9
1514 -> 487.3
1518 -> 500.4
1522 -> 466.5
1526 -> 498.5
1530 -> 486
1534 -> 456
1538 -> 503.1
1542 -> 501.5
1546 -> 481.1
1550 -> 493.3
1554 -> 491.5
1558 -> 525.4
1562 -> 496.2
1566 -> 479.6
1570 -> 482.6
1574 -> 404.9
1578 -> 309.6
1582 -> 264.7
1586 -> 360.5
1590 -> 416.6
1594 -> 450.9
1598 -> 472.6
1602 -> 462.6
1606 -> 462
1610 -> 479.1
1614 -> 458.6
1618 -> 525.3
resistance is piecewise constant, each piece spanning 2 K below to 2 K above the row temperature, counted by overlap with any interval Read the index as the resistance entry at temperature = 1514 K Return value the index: 487.3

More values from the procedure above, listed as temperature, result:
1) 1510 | 457.9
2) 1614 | 458.6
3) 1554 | 491.5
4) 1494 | 482.7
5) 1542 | 501.5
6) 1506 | 457.5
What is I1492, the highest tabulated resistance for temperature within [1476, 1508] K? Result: 482.7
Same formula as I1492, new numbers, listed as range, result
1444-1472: 498.8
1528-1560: 525.4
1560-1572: 496.2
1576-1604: 472.6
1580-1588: 360.5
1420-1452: 480.3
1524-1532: 498.5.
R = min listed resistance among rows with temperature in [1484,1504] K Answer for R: 385.1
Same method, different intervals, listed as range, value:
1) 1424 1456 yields 411.2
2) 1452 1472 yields 466.1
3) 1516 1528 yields 466.5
